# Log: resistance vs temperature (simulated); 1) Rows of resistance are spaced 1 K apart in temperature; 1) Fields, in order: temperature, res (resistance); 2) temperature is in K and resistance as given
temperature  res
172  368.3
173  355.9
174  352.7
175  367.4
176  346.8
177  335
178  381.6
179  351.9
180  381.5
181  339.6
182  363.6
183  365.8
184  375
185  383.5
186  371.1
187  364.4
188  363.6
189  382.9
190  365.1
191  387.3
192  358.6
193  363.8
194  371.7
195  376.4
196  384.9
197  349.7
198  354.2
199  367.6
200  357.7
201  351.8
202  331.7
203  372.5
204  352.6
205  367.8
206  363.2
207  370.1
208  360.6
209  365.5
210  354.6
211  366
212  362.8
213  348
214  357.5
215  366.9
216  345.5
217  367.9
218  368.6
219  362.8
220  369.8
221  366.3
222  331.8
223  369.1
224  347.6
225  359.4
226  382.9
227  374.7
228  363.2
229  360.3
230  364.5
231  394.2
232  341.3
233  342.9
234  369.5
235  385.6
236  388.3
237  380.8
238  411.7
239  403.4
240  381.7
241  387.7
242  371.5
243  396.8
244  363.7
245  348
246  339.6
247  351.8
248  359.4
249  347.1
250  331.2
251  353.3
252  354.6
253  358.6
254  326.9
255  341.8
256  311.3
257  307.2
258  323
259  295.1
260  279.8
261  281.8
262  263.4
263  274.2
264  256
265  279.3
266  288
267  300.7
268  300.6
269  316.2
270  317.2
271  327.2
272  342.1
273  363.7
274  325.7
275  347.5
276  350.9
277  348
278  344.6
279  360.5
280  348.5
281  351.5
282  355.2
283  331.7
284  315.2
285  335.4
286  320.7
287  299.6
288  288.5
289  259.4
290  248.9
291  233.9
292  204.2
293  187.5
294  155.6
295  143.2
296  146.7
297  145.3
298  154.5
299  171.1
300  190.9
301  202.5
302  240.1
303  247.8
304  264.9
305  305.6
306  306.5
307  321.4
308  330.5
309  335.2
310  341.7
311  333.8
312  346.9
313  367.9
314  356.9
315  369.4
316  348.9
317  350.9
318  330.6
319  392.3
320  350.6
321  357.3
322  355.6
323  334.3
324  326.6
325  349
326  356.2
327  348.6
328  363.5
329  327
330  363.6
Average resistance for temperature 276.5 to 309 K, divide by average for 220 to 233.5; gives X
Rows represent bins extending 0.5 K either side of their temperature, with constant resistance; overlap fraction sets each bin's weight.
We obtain 0.73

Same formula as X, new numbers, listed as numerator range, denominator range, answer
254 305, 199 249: 0.77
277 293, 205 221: 0.84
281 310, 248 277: 0.80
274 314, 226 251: 0.76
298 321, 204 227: 0.85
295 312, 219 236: 0.69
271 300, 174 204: 0.76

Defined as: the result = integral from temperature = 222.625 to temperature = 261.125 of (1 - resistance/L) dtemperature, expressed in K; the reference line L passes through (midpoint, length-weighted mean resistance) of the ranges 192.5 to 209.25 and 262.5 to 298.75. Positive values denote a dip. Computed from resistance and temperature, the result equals -4.0 K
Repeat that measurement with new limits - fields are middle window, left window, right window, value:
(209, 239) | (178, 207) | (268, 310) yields -2.56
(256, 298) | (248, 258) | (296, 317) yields 3.43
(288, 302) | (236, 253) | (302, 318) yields 5.94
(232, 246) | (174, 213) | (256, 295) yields -2.09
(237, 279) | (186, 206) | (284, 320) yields -2.92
